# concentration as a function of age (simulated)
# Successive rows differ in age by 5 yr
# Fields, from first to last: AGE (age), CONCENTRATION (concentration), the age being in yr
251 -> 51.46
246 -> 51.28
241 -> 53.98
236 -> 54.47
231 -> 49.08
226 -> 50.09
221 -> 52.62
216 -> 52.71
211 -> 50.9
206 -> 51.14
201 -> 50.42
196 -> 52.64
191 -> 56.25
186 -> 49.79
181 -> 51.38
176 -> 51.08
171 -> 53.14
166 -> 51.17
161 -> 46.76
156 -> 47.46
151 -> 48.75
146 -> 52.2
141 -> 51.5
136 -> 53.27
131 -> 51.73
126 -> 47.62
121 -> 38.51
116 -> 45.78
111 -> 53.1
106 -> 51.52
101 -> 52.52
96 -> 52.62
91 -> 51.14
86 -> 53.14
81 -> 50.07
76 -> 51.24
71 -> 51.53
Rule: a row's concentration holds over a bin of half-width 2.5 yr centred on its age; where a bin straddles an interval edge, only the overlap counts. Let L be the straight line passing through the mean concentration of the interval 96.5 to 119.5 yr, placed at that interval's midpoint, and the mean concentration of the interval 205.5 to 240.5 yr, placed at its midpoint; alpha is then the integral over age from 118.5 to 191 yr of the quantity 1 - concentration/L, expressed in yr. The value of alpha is 1.6 yr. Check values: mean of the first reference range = 50.4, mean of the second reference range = 51.7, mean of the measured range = 49.8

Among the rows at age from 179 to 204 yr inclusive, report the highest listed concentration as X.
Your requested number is 56.25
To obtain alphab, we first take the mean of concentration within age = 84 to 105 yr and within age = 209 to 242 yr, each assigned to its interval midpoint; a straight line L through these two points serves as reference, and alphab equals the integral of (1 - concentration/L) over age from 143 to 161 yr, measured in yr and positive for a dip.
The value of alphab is 1.0 yr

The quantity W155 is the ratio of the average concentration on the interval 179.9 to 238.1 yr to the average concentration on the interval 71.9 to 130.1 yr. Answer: 1.04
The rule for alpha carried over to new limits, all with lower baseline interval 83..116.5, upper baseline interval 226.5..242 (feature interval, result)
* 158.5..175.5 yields 0.5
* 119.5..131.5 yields 1.4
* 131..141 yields -0.1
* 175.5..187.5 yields 0.3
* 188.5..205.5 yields -0.3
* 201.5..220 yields 0.2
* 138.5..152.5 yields 0.2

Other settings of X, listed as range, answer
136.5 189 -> 53.14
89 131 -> 53.1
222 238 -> 54.47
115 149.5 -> 53.27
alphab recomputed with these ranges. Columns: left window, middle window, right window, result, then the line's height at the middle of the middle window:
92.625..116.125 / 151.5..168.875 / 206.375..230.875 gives 1.0 yr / 51.5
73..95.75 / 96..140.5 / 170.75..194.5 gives 1.9 yr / 51.8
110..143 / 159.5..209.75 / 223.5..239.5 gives -1.3 yr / 50.1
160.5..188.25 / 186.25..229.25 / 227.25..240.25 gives -0.4 yr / 51.4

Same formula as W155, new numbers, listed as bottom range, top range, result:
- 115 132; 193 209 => 1.13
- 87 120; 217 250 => 1.03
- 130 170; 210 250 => 1.03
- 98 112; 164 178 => 0.99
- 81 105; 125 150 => 0.99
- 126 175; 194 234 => 1.01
